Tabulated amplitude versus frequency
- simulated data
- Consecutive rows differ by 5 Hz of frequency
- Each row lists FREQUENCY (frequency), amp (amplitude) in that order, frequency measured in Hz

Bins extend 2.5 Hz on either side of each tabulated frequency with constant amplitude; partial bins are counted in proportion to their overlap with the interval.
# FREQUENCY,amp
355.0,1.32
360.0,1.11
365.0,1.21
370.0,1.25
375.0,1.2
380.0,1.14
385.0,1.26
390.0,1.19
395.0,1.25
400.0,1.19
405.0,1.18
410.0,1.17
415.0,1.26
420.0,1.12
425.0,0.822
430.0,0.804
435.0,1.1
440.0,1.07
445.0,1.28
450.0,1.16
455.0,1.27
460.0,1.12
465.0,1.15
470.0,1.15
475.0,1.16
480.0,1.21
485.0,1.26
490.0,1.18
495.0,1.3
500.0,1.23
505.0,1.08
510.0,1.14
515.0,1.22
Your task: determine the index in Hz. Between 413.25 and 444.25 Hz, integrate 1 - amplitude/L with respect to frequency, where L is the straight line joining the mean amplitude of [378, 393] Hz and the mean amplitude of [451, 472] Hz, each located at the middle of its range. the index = 3.8 Hz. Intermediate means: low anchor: 1.2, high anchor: 1.17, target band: 1.04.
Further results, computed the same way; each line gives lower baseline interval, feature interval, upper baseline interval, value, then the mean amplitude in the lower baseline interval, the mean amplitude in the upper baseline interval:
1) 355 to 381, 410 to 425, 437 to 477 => 0.72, 1.2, 1.17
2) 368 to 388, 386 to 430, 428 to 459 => 1.44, 1.21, 1.12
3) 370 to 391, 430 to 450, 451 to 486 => 1.39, 1.2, 1.18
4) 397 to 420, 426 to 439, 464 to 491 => 2.62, 1.19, 1.19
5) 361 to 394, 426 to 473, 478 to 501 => 4.32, 1.21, 1.24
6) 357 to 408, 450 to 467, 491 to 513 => 0.20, 1.2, 1.19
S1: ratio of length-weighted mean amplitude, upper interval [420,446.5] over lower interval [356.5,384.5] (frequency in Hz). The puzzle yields 0.9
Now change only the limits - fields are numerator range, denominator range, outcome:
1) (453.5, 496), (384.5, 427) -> 1.03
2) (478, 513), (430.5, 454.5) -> 1.06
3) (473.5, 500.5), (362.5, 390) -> 1.01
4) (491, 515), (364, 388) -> 0.98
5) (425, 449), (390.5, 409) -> 0.87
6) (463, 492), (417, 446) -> 1.16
